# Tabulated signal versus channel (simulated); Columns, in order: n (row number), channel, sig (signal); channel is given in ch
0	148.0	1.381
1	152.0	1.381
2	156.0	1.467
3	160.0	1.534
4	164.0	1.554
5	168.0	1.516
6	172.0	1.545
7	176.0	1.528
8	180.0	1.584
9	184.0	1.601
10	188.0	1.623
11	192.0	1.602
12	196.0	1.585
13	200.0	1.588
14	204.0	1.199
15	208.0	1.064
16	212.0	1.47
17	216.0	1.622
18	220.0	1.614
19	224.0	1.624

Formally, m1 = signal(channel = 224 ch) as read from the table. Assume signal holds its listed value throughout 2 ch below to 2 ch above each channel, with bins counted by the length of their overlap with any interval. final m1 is 1.624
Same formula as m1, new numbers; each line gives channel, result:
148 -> 1.381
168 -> 1.516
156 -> 1.467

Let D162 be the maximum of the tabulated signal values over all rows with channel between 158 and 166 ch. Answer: 1.554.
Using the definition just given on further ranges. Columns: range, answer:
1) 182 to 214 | 1.623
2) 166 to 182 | 1.584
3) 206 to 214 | 1.47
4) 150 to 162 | 1.534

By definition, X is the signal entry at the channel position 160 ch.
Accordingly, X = 1.534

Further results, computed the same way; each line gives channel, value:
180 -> 1.584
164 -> 1.554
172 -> 1.545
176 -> 1.528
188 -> 1.623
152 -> 1.381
